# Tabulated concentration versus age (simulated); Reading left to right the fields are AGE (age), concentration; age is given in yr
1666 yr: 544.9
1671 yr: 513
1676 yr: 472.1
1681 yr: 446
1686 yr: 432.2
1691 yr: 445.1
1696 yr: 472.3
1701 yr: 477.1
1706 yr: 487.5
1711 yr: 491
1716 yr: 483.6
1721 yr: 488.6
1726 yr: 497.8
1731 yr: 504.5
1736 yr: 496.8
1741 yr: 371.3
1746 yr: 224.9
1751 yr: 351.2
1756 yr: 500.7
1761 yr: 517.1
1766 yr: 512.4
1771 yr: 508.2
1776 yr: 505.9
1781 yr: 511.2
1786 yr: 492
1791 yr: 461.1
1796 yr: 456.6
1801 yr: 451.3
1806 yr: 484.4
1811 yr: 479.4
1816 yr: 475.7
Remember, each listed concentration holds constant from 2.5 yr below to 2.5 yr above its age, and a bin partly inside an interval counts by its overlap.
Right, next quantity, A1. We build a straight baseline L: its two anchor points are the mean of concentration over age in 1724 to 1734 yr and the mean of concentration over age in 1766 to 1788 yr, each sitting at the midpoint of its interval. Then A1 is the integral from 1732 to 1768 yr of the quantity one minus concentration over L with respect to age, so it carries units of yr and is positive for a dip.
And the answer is 5.4 yr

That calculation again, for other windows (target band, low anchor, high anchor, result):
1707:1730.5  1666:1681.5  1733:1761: -2.94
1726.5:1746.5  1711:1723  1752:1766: 2.57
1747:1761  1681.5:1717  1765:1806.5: 1.72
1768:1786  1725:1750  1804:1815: -2.29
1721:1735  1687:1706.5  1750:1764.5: -0.89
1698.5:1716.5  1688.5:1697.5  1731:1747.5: -1.97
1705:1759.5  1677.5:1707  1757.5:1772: 4.66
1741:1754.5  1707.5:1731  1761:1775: 4.93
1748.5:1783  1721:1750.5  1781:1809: -2.99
